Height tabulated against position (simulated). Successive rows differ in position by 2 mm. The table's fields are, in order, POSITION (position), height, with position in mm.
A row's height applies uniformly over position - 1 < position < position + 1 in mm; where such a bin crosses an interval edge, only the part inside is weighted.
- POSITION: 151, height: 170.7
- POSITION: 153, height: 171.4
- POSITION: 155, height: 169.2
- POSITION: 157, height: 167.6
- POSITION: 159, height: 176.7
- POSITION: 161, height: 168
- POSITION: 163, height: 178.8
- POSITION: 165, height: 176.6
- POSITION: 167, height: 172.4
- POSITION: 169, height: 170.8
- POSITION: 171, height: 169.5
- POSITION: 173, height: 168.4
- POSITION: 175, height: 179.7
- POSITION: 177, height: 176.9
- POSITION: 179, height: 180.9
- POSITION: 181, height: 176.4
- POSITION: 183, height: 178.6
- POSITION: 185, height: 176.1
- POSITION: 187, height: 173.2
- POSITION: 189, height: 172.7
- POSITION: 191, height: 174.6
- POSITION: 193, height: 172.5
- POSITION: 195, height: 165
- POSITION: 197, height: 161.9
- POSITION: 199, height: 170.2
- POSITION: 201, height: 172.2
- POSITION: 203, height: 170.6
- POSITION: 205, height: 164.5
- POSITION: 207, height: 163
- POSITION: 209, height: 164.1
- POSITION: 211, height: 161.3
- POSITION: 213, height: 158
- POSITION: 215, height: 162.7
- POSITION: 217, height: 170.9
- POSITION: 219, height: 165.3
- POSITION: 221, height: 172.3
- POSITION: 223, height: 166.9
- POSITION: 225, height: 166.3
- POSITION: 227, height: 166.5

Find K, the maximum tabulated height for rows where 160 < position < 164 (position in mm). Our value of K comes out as 178.8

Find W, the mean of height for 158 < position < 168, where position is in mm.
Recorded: 174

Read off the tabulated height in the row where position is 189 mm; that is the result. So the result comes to 172.7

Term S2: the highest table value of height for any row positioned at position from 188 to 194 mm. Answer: 174.6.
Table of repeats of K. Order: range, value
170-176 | 179.7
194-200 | 170.2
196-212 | 172.2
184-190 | 176.1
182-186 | 178.6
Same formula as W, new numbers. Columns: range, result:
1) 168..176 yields 172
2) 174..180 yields 179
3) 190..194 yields 174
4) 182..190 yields 175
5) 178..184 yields 179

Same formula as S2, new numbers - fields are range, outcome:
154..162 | 176.7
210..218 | 170.9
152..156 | 171.4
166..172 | 172.4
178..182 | 180.9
